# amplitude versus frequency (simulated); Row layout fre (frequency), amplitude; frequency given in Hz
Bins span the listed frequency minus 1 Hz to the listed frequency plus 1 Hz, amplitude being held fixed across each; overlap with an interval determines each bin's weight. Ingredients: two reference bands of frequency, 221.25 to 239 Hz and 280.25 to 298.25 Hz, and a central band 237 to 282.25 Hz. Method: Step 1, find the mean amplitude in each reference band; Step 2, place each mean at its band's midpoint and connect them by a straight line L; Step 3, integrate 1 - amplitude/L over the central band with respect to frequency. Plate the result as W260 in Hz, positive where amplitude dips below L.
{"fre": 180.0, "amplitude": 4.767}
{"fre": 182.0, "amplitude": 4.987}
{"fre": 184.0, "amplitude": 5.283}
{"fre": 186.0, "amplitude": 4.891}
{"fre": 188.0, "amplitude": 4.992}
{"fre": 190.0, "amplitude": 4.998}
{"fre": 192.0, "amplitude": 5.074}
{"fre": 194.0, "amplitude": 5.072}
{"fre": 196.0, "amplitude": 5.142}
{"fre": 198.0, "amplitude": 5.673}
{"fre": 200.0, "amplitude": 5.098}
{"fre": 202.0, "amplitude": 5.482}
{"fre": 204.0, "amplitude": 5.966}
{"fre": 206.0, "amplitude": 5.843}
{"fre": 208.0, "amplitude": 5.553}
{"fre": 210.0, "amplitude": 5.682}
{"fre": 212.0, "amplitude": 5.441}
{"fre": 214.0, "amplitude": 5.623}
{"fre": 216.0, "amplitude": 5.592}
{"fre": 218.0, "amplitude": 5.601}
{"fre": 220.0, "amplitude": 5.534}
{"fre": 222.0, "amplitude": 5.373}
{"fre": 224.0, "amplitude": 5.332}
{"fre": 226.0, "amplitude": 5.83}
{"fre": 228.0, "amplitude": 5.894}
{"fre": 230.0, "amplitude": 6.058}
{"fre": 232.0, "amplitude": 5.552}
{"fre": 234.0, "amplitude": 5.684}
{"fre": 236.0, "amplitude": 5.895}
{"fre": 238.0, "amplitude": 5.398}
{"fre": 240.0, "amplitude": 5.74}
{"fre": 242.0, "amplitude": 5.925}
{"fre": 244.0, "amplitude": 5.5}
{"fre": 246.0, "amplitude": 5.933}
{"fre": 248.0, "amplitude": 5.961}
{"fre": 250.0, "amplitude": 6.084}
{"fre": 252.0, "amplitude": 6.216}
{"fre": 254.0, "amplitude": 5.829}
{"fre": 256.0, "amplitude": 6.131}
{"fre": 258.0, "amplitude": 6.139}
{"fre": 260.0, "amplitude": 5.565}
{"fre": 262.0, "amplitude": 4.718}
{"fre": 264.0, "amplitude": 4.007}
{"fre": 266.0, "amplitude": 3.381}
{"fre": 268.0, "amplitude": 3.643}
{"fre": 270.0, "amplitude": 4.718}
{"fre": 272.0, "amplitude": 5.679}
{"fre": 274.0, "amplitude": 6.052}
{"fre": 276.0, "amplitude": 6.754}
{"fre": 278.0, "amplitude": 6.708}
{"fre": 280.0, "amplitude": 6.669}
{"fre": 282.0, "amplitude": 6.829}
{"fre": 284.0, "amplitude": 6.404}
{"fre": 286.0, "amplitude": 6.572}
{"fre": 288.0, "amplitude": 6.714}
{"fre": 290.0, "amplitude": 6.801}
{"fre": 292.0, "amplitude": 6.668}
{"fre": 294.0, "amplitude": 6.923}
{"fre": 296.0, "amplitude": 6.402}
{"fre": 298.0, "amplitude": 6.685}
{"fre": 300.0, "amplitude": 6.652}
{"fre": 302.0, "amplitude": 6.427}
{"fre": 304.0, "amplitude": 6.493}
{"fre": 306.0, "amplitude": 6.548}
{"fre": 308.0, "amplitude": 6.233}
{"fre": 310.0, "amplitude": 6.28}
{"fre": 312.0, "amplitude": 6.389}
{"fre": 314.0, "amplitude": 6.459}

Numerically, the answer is 4.0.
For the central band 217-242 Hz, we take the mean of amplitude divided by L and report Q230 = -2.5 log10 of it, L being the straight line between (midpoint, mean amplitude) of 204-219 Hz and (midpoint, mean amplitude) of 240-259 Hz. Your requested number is 0.02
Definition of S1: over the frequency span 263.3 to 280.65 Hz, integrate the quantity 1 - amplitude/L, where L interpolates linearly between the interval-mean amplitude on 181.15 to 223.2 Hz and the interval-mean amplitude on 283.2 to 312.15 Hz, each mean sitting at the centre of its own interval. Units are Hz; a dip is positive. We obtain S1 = 2.7 Hz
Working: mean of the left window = 5.38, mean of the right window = 6.55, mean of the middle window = 5.28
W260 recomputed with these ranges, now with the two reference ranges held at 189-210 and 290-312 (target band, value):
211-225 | 0.3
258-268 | 2.6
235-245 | 0.3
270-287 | -0.2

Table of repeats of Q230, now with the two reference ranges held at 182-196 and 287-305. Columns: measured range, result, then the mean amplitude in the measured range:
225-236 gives -0.03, 5.81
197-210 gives -0.07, 5.61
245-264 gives 0.05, 5.75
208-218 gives -0.03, 5.58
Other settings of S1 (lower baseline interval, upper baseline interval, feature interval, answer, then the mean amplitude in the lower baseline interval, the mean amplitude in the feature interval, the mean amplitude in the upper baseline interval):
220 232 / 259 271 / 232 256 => -3.8 Hz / 5.67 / 5.83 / 4.34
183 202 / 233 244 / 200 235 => -1.2 Hz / 5.15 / 5.63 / 5.71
